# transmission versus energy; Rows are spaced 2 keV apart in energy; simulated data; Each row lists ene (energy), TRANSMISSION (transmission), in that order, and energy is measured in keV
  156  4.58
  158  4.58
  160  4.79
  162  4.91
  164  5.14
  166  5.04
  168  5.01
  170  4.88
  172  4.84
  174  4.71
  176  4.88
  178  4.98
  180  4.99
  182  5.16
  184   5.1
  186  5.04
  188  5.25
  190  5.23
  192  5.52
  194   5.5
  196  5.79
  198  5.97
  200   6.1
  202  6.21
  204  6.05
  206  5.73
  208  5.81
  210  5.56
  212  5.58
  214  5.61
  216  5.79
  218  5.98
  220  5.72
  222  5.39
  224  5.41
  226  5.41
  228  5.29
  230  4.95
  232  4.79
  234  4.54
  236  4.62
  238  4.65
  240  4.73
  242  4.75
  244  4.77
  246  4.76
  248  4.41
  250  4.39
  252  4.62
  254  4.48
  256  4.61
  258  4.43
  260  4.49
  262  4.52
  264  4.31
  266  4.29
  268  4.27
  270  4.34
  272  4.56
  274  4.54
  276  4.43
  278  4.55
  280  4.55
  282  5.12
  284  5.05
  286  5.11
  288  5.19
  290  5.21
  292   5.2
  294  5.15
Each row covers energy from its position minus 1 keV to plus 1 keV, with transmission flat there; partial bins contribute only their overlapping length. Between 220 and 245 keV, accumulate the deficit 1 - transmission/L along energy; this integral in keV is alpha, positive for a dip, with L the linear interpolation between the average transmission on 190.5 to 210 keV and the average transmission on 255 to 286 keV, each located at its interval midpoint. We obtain 1.3 keV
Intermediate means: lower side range 5.82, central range 4.97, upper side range 4.56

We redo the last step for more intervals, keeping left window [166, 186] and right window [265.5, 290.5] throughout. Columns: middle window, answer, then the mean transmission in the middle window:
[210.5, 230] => -2.79 keV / 5.54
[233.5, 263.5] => 1.25 keV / 4.58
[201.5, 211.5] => -1.96 keV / 5.84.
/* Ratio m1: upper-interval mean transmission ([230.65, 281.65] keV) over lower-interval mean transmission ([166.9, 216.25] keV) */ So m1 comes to 0.84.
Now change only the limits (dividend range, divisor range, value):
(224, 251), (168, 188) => 0.97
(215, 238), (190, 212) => 0.90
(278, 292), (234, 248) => 1.07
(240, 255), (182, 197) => 0.86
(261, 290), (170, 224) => 0.85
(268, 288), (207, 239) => 0.88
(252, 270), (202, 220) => 0.77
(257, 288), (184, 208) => 0.81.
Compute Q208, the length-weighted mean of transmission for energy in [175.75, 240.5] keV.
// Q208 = 5.38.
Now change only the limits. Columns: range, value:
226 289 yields 4.66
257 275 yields 4.42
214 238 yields 5.25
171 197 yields 5.15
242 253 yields 4.6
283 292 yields 5.15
